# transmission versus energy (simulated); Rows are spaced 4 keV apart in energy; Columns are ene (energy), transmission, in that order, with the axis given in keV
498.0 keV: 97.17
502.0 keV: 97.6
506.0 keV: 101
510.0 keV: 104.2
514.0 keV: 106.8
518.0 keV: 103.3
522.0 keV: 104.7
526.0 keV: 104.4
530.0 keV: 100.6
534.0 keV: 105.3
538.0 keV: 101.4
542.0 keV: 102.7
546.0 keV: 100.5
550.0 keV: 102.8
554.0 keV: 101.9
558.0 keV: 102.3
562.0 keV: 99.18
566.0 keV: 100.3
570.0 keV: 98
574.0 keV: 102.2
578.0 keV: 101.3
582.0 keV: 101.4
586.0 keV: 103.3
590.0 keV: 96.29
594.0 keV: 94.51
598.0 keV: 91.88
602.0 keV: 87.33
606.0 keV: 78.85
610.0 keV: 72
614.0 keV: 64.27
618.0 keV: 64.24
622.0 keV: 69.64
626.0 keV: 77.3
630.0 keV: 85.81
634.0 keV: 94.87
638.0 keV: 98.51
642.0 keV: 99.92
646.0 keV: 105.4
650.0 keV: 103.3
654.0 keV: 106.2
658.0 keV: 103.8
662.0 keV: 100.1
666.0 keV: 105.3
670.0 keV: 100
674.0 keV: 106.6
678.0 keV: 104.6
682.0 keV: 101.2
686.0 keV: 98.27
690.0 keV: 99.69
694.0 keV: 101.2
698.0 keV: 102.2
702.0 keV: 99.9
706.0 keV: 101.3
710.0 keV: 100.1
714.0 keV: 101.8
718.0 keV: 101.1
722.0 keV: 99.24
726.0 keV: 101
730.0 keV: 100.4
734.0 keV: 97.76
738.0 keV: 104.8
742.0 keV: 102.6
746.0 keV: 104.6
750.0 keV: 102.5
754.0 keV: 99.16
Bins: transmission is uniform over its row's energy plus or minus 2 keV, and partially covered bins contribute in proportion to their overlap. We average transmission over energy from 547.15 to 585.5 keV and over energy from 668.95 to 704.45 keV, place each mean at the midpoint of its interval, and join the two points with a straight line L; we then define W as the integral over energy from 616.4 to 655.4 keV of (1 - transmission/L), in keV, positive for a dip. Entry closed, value 4.2 keV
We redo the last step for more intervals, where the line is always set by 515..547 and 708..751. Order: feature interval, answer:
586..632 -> 9.5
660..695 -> 0.0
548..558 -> 0.1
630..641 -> 0.8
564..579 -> 0.3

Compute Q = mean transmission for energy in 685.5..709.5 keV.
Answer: 101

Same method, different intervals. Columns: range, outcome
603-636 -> 76.2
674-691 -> 102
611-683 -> 93.5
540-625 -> 92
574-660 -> 90.8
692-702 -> 101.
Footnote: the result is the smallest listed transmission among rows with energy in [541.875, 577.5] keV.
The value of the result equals 98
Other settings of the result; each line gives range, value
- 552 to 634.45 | 64.24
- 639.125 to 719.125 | 98.27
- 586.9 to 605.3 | 87.33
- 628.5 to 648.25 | 85.81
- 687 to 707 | 99.69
